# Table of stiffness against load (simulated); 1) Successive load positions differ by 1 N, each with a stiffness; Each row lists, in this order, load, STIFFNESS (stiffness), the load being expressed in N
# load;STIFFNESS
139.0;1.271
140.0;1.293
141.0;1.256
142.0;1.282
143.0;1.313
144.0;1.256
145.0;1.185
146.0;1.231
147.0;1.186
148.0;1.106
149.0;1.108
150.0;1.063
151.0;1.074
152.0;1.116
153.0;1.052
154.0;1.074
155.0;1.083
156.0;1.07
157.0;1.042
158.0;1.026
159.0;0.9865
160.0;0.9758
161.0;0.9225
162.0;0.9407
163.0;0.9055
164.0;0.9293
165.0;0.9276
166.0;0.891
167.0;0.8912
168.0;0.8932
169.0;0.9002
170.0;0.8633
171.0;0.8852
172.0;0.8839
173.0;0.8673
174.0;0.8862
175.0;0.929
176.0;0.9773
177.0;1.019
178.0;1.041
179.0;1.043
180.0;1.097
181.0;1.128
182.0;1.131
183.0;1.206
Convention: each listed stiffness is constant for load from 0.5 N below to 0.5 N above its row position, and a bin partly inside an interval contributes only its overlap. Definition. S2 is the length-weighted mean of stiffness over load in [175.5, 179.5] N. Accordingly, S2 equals 1.02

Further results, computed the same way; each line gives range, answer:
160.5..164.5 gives 0.924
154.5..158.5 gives 1.06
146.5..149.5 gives 1.13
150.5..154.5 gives 1.08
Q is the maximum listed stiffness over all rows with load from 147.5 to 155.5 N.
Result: 1.116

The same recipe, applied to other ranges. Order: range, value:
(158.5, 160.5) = 0.9865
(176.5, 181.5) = 1.128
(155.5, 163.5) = 1.07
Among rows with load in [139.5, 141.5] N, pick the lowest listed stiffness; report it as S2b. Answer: 1.256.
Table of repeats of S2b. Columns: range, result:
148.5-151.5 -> 1.063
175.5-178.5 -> 0.9773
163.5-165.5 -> 0.9276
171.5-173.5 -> 0.8673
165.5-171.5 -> 0.8633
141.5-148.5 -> 1.106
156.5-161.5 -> 0.9225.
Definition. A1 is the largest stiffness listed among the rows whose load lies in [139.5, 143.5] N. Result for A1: 1.313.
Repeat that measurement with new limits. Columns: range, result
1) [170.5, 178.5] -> 1.041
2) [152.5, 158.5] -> 1.083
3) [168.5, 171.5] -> 0.9002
